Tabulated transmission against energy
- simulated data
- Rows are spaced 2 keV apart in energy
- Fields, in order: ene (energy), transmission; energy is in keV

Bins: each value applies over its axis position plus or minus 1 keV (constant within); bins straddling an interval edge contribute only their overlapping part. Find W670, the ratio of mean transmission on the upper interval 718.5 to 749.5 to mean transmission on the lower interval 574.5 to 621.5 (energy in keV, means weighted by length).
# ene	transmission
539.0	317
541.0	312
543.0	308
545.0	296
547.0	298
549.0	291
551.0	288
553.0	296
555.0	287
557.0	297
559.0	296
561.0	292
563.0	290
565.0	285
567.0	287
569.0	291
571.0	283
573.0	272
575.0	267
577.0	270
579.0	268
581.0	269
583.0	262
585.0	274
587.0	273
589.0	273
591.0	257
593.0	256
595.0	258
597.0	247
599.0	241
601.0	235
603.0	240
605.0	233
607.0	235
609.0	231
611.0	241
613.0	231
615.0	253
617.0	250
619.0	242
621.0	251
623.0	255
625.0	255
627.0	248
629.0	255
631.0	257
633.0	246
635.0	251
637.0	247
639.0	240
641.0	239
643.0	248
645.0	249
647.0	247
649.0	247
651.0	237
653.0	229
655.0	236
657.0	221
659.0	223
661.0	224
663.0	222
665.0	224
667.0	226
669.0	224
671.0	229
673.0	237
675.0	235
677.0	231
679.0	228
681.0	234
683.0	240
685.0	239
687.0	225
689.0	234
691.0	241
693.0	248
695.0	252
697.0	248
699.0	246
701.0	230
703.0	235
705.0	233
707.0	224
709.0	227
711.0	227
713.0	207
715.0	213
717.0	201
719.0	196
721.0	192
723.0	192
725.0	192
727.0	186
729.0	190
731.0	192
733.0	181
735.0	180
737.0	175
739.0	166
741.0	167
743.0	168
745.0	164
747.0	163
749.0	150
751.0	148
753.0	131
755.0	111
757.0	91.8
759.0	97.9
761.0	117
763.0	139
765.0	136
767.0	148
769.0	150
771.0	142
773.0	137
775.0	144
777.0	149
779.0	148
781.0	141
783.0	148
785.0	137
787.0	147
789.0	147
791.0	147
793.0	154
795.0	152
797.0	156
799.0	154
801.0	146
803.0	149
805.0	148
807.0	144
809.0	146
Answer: 0.71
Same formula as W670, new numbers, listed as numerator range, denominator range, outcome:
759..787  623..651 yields 0.56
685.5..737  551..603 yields 0.79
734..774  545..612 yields 0.53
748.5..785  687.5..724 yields 0.60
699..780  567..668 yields 0.69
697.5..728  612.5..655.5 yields 0.87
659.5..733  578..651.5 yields 0.89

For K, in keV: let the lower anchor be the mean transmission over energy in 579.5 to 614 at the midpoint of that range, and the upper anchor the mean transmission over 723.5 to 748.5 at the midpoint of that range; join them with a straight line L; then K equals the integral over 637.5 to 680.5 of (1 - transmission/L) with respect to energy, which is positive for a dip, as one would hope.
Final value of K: -3.1 keV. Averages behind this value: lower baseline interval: 251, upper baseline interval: 177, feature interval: 233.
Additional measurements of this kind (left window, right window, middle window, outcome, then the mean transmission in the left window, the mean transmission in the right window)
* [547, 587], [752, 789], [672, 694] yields -4.18 keV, 283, 134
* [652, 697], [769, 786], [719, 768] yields 4.47 keV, 232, 144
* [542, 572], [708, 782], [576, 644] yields 1.28 keV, 292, 164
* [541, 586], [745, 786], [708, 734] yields -4.55 keV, 285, 137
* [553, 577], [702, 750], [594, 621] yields 2.01 keV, 286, 193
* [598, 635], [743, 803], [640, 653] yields -1.07 keV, 245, 142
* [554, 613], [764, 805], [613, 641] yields -1.10 keV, 265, 147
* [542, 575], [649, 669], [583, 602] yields 0.84 keV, 290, 228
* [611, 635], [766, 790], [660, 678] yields -0.82 keV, 249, 145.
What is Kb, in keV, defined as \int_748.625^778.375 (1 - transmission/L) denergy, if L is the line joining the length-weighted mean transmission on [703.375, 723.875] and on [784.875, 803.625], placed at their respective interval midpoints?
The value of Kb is 6.9 keV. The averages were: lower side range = 212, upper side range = 149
